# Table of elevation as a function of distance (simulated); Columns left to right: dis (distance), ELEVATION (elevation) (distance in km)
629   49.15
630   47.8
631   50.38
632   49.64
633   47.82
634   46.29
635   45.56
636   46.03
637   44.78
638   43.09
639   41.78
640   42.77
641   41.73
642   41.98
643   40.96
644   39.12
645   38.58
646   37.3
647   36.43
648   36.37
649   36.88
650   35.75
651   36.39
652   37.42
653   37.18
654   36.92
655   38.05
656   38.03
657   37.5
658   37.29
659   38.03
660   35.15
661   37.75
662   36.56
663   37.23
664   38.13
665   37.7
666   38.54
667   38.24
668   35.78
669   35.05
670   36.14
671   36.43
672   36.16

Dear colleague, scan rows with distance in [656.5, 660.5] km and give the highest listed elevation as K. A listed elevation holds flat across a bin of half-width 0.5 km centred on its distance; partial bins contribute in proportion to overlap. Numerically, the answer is 38.03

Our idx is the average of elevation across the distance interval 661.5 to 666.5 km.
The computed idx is 37.6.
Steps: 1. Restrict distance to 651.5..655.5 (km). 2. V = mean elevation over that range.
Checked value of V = 37.4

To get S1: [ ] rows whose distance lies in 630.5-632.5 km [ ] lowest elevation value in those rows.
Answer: 49.64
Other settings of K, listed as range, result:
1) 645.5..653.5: 37.42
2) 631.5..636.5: 49.64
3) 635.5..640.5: 46.03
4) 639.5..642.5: 42.77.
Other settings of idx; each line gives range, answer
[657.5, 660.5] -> 36.8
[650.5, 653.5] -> 37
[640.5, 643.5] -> 41.6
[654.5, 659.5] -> 37.8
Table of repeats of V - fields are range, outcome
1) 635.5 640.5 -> 43.7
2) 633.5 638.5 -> 45.1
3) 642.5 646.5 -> 39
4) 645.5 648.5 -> 36.7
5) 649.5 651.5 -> 36.1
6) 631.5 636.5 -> 47.1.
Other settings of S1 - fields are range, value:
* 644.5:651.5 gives 35.75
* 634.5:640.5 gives 41.78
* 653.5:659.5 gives 36.92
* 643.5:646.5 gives 37.3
